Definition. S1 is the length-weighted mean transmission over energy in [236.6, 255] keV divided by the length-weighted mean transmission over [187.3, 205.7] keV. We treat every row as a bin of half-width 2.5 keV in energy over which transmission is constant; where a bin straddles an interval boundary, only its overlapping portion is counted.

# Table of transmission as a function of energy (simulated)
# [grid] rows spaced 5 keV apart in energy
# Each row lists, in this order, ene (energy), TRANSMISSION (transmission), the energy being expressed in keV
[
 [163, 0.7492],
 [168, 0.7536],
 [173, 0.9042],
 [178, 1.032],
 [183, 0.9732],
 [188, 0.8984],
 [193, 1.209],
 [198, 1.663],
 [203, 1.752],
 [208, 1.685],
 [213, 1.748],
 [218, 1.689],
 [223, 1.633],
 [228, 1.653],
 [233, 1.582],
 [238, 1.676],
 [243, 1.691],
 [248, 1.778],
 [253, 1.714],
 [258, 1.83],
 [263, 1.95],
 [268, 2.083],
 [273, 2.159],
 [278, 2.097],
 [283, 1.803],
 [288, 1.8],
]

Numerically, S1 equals 1.2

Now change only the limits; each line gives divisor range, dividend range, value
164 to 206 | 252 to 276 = 1.72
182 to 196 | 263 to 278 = 1.98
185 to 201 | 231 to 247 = 1.32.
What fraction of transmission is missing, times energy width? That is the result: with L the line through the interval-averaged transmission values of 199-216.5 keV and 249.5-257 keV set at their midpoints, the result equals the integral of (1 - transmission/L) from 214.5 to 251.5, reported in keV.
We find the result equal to 1.3 keV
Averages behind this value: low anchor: 1.72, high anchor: 1.75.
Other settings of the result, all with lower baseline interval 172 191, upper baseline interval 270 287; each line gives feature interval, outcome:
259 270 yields -0.81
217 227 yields -1.87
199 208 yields -3.91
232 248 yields -0.87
